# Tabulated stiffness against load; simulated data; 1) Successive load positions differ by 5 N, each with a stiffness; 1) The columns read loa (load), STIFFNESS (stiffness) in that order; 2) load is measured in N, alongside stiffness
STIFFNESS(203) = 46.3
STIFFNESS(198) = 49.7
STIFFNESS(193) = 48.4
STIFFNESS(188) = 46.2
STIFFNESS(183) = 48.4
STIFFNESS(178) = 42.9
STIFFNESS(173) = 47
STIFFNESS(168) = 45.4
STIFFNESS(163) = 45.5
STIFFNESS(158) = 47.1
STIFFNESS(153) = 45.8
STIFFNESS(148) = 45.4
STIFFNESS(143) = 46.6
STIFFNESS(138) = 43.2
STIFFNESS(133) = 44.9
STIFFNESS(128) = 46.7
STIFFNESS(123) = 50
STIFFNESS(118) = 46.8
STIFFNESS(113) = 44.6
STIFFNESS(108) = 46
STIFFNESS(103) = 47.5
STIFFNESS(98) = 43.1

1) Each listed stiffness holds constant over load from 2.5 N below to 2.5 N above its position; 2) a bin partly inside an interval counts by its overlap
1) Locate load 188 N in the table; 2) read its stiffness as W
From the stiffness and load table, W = 46.2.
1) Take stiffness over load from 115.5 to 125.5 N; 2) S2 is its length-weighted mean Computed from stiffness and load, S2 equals 48.4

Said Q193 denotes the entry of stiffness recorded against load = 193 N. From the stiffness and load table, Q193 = 48.4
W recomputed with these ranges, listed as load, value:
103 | 47.5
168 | 45.4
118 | 46.8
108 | 46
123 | 50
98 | 43.1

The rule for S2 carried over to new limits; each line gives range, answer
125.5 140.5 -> 44.9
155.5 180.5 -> 45.6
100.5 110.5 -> 46.8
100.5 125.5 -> 47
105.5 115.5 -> 45.3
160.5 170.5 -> 45.5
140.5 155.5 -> 45.9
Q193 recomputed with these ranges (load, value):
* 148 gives 45.4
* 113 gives 44.6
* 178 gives 42.9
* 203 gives 46.3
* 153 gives 45.8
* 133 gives 44.9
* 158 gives 47.1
